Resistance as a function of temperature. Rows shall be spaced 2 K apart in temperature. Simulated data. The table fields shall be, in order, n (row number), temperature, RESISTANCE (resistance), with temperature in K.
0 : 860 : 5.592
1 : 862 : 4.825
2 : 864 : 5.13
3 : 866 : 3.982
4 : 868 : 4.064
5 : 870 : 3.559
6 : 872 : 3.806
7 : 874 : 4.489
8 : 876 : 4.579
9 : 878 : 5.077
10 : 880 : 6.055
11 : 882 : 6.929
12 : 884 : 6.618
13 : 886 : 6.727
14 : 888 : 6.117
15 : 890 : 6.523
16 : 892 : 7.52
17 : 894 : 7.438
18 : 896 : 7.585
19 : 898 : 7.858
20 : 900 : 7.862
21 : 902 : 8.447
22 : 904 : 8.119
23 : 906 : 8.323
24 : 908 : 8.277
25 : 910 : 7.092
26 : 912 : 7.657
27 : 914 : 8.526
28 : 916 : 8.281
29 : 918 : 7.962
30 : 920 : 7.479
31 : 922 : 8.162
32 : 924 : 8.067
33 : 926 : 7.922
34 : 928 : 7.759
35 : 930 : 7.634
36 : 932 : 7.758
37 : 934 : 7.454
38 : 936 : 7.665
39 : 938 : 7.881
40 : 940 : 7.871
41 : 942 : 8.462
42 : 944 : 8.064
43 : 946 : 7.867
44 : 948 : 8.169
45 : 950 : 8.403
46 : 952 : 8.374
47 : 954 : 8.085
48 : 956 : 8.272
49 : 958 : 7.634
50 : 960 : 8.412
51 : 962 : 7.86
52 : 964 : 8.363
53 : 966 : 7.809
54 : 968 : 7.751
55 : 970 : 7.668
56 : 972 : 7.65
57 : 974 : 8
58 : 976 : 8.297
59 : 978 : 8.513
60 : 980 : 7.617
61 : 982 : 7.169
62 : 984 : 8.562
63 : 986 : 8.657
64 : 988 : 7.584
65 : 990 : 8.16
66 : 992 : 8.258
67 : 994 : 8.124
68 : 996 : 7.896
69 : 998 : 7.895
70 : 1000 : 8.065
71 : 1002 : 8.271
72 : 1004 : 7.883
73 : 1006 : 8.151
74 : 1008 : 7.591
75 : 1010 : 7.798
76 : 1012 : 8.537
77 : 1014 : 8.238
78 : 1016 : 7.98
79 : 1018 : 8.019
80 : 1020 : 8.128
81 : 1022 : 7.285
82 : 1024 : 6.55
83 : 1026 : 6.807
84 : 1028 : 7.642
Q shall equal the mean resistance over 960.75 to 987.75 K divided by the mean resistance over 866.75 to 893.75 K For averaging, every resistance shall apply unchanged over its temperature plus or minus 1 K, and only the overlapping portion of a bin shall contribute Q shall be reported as 1.43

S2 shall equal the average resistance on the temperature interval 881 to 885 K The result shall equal 6.77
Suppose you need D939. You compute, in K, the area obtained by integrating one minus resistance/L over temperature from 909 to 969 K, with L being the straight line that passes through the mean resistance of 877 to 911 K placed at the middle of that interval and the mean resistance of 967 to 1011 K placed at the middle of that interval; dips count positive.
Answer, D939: -3.03 K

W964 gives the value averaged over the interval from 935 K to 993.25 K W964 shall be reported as 8.04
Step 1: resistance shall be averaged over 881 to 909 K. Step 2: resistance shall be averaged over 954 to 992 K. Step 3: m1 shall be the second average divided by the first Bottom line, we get 1.1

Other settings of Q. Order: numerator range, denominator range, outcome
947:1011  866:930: 1.16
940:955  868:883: 1.68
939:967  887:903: 1.09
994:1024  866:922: 1.18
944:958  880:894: 1.21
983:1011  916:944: 1.02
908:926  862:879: 1.82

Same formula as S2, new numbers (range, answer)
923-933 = 7.83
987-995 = 8.03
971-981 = 8.02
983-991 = 8.24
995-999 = 7.9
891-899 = 7.6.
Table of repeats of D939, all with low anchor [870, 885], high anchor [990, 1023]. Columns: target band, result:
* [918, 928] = -2.70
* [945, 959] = -2.61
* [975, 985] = -0.79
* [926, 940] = -2.80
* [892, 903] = -4.14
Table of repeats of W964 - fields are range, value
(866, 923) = 6.78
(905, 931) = 7.93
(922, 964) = 7.99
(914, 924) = 8.04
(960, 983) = 7.9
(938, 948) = 8.06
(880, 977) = 7.79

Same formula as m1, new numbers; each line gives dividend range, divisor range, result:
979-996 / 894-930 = 1.01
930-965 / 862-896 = 1.44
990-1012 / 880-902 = 1.13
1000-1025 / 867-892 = 1.44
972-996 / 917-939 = 1.03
